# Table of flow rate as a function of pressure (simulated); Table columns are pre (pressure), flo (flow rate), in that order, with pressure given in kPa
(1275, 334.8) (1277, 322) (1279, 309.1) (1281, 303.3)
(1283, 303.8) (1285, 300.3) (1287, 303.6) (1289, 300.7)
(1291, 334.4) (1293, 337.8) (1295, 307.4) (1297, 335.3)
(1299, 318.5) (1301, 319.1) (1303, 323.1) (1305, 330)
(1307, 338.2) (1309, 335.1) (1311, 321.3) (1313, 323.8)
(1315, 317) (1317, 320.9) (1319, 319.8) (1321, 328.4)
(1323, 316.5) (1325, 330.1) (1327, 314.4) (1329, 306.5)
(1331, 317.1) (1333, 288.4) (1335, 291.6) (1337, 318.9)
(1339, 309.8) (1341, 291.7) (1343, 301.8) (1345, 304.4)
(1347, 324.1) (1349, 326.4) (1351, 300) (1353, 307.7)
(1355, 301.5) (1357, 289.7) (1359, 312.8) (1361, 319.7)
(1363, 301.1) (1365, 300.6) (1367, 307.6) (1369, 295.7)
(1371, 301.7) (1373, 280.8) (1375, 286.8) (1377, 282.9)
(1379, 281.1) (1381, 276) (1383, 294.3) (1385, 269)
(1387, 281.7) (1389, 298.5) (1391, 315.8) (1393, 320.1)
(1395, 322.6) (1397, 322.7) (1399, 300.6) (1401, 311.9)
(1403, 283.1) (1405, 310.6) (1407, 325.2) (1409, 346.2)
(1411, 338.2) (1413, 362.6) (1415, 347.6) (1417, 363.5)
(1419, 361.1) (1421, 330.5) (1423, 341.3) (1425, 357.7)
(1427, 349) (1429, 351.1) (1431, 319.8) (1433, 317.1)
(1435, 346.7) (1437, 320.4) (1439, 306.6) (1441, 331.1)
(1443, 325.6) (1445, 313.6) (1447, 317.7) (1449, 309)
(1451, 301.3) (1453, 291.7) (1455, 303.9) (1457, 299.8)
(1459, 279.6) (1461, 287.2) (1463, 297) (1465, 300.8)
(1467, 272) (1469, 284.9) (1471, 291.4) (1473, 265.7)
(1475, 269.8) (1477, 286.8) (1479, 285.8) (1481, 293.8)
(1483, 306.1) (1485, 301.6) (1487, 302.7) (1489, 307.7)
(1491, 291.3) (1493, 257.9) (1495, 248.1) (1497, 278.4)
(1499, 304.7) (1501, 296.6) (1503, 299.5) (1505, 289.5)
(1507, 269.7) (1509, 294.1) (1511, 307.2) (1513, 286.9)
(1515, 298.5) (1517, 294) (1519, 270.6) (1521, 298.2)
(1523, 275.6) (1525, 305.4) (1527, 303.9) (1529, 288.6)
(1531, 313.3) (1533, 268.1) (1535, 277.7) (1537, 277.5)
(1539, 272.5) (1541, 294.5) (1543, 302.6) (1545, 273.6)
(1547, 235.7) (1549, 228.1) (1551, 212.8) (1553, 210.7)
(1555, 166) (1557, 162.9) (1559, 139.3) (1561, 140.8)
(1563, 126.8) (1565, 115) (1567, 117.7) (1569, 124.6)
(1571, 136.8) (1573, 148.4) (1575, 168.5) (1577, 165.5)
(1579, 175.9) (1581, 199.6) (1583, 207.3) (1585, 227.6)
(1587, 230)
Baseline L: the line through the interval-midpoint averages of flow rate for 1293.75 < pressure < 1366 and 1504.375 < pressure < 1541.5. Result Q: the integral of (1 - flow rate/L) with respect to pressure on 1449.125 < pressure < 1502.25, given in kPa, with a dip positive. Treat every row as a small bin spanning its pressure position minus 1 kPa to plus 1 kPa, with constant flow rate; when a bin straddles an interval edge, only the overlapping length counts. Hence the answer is 1.1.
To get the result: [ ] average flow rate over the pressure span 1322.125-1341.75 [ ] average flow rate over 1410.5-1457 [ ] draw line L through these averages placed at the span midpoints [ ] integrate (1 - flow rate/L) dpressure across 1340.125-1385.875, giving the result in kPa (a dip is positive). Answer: 2.44 kPa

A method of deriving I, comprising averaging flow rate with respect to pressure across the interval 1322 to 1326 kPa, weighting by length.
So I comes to 323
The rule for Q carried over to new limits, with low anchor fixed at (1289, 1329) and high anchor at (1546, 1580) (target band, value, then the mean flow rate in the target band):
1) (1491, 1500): -3.00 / 274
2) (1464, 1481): -4.82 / 283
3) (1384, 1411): -4.23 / 309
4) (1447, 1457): -2.98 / 303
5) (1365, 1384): -0.53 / 290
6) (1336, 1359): -0.60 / 307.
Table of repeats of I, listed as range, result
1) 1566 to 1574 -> 132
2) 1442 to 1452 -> 313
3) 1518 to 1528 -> 291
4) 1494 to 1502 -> 282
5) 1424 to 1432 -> 344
